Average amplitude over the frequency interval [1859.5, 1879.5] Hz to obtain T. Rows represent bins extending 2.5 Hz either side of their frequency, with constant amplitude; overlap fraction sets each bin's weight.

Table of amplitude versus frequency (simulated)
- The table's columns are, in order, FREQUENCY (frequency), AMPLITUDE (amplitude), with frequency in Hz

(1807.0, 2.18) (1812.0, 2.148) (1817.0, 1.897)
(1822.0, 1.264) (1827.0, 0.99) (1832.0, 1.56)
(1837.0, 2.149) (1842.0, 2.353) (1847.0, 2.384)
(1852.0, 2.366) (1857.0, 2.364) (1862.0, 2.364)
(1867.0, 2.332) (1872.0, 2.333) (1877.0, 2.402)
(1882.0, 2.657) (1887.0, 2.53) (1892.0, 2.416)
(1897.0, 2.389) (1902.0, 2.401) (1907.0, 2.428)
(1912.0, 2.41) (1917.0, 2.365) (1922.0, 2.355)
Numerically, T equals 2.36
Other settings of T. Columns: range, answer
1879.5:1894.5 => 2.53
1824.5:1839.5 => 1.57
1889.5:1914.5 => 2.41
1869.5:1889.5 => 2.48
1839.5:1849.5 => 2.37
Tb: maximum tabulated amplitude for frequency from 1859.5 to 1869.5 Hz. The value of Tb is 2.364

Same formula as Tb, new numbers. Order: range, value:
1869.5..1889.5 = 2.657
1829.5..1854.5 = 2.384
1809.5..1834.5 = 2.148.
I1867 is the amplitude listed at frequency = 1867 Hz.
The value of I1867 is 2.332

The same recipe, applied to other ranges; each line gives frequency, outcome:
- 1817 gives 1.897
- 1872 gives 2.333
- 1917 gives 2.365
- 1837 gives 2.149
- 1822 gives 1.264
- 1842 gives 2.353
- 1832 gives 1.56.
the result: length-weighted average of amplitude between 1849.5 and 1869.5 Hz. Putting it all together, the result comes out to 2.36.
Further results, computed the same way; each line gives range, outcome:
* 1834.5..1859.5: 2.32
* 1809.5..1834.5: 1.57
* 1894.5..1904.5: 2.39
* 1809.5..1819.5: 2.02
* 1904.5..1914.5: 2.42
